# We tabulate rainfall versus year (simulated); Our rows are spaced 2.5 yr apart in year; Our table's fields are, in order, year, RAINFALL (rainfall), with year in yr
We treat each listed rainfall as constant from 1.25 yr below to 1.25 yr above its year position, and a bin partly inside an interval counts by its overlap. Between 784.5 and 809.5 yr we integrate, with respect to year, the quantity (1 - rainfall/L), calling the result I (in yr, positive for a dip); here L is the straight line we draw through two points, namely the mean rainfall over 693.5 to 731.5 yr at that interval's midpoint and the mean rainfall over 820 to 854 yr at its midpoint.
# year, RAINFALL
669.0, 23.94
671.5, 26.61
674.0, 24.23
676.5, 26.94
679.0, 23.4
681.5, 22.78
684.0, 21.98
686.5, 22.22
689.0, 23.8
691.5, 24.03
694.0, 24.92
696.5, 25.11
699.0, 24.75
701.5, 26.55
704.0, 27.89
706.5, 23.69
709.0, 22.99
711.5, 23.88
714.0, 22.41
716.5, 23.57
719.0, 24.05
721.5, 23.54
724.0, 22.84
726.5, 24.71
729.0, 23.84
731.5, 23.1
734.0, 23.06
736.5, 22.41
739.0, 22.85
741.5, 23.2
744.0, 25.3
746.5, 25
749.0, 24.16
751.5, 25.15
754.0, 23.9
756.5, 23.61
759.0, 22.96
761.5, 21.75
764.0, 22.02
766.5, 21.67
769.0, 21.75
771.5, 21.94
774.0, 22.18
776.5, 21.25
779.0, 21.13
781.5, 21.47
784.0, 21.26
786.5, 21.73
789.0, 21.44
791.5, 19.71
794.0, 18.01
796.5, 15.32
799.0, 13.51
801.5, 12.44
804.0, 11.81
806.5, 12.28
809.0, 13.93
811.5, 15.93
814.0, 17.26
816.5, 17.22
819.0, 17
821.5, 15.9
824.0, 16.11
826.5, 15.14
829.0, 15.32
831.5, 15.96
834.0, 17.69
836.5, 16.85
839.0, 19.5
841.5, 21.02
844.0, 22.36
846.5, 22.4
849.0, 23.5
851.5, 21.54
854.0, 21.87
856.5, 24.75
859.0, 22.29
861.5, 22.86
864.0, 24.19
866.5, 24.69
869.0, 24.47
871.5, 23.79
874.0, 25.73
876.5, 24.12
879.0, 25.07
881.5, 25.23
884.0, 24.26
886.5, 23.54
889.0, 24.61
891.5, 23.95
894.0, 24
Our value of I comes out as 5.3 yr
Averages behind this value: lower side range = 24.3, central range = 16.2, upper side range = 18.8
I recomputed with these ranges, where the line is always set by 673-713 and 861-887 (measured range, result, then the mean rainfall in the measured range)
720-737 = 0.6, 23.4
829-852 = 4.4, 19.8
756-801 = 7.1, 20.5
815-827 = 3.9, 16.4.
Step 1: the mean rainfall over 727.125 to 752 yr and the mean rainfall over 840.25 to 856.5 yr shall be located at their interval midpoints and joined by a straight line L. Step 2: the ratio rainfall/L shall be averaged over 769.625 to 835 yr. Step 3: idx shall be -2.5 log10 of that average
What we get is 0.30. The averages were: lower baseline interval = 23.8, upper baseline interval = 22.3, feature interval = 17.5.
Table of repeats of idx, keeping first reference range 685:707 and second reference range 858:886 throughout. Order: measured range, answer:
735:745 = 0.06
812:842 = 0.39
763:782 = 0.13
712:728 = 0.05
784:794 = 0.19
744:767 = 0.05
